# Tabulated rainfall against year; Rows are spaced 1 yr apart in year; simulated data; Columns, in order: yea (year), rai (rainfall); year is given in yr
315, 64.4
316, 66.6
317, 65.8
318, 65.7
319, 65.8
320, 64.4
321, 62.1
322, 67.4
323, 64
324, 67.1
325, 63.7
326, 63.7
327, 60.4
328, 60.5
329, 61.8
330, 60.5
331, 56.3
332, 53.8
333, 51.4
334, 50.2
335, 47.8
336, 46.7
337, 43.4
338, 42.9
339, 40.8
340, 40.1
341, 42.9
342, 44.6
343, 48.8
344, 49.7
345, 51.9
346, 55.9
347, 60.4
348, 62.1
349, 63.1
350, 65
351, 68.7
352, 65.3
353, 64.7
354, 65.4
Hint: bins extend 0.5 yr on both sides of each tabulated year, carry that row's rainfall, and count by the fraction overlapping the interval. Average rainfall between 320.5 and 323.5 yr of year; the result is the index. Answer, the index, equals 64.5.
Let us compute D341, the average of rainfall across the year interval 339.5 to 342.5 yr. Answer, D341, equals 42.5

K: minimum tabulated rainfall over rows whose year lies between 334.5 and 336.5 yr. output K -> 46.7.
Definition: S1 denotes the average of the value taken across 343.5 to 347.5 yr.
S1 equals 54.5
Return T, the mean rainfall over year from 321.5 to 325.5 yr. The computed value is 65.6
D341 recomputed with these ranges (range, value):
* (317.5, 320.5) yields 65.3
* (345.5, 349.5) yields 60.4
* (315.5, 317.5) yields 66.2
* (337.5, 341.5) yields 41.7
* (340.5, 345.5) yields 47.6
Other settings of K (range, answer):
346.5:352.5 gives 60.4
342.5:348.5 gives 48.8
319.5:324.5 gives 62.1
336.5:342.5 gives 40.1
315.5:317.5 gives 65.8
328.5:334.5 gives 50.2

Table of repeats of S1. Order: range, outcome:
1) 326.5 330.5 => 60.8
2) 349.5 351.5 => 66.8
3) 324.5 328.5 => 62.1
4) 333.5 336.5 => 48.2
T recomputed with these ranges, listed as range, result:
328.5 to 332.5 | 58.1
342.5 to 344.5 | 49.2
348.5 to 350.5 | 64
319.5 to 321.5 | 63.2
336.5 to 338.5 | 43.1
